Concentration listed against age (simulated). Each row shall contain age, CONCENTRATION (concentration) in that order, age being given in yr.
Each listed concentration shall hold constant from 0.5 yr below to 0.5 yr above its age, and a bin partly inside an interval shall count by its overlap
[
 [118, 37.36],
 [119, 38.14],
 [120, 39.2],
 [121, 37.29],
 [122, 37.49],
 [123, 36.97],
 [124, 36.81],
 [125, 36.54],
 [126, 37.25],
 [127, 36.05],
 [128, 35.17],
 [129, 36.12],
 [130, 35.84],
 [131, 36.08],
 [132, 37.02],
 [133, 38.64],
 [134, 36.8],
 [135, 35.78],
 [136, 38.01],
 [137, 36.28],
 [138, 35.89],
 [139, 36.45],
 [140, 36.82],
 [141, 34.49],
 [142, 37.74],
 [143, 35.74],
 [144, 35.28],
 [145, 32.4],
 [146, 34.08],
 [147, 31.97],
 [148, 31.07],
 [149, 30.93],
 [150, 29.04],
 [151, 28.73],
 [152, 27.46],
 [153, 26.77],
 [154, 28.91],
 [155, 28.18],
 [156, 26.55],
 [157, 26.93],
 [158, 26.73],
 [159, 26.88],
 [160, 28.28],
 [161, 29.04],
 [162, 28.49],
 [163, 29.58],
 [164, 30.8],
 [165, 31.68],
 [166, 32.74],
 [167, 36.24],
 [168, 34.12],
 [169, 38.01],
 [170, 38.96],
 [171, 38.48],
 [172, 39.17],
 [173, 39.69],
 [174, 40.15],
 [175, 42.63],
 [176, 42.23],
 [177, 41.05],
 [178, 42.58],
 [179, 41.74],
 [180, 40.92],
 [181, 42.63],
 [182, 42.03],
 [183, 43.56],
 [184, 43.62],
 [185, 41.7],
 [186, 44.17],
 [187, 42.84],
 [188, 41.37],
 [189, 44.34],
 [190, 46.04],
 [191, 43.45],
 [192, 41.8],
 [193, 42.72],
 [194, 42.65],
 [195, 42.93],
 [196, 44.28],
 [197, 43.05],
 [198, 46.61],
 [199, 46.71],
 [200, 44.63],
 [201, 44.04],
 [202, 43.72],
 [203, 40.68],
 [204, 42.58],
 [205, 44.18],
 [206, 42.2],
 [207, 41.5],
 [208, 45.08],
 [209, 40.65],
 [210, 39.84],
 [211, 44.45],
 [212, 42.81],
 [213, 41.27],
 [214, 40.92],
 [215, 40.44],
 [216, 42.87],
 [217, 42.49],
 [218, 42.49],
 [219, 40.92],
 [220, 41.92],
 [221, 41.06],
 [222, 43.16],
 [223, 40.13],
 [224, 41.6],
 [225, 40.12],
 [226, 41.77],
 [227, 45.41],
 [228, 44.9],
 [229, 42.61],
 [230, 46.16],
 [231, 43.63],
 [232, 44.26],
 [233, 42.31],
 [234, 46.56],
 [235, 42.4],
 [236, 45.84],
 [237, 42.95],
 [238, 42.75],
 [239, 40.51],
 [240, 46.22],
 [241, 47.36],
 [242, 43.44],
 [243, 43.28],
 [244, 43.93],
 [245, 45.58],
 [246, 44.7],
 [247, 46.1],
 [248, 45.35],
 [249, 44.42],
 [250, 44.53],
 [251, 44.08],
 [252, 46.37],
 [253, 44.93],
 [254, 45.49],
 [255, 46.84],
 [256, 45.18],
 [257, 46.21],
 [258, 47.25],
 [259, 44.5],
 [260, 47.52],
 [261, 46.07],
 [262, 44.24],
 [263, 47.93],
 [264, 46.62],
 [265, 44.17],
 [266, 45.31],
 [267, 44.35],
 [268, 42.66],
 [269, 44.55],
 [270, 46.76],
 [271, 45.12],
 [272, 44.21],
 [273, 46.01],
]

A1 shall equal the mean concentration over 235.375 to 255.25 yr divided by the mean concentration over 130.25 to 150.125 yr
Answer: 1.27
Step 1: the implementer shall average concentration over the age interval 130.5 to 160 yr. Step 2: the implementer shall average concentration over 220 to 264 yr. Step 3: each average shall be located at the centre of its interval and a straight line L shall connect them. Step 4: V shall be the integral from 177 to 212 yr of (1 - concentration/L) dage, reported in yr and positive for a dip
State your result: -4.1 yr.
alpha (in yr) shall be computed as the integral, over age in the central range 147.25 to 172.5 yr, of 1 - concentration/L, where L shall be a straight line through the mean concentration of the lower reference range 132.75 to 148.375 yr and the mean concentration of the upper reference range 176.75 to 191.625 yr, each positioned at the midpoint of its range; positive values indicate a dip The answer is 5.1 yr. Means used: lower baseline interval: 35.4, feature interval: 31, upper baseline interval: 42.8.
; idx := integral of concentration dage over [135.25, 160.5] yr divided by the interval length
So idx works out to 31.7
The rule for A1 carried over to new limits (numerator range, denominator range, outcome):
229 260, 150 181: 1.32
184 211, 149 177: 1.33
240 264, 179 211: 1.06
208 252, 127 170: 1.32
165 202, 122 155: 1.21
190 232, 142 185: 1.24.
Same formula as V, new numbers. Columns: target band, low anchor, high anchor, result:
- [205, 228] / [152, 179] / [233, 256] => -0.7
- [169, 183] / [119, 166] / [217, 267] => -1.5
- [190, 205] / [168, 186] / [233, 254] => -0.6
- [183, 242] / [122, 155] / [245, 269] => -2.7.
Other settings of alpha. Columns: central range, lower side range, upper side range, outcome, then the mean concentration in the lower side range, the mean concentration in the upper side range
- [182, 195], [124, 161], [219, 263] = -1.6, 33.1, 44.3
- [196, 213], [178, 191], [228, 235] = 0.1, 42.9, 44.2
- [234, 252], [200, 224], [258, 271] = -0.1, 42.2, 45.5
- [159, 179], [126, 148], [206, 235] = 1.3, 35.8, 42.5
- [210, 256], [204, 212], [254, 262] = 0.8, 42.6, 46.1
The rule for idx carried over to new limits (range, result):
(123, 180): 34.5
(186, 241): 43.1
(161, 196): 39.8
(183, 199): 43.5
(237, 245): 44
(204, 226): 41.9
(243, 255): 45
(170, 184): 41.3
